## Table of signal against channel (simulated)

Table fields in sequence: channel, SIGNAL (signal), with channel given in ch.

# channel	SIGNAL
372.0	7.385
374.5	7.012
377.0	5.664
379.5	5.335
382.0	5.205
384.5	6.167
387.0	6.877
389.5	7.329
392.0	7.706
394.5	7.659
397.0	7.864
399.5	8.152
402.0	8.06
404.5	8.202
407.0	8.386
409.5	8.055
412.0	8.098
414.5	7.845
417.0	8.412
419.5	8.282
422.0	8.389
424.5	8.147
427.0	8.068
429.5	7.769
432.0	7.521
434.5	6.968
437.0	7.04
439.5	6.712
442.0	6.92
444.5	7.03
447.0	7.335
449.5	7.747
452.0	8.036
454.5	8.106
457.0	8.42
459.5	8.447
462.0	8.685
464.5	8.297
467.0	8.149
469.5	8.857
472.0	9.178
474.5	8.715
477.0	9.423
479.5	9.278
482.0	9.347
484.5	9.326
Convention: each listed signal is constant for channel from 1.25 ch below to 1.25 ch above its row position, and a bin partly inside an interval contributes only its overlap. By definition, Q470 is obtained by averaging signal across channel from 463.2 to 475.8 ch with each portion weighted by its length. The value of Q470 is 8.64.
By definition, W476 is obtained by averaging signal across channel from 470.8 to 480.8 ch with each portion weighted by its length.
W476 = 9.15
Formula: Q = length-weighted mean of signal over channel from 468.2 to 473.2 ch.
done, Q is 9.01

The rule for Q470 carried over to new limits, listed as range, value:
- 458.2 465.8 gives 8.47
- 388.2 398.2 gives 7.63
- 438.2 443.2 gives 6.82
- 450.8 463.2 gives 8.34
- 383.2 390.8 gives 6.79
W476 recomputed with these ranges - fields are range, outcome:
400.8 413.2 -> 8.16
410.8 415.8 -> 7.97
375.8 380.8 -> 5.49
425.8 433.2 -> 7.79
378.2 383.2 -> 5.27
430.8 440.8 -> 7.06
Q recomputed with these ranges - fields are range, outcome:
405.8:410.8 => 8.22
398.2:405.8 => 8.14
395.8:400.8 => 8.01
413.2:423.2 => 8.23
